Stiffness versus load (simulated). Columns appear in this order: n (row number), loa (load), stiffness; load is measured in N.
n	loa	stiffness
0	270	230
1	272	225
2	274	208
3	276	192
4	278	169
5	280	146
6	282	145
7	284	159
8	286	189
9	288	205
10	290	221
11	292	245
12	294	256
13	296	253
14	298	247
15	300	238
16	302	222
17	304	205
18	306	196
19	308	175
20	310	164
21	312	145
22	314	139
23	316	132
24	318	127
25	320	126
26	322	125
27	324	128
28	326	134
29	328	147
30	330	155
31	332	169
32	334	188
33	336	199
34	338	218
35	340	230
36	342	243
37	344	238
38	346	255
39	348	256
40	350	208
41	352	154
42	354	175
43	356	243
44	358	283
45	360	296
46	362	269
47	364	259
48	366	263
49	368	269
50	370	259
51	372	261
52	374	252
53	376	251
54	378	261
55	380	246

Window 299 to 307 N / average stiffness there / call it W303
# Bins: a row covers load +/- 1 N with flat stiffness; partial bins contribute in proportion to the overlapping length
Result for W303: 215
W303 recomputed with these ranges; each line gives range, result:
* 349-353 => 181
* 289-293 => 233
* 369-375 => 257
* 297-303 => 236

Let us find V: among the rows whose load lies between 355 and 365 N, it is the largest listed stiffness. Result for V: 296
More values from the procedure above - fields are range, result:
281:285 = 159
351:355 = 175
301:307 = 222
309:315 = 164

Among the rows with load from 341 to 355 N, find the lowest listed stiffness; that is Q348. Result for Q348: 154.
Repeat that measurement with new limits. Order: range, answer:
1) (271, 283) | 145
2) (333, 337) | 188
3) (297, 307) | 196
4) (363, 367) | 259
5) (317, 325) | 125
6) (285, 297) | 189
